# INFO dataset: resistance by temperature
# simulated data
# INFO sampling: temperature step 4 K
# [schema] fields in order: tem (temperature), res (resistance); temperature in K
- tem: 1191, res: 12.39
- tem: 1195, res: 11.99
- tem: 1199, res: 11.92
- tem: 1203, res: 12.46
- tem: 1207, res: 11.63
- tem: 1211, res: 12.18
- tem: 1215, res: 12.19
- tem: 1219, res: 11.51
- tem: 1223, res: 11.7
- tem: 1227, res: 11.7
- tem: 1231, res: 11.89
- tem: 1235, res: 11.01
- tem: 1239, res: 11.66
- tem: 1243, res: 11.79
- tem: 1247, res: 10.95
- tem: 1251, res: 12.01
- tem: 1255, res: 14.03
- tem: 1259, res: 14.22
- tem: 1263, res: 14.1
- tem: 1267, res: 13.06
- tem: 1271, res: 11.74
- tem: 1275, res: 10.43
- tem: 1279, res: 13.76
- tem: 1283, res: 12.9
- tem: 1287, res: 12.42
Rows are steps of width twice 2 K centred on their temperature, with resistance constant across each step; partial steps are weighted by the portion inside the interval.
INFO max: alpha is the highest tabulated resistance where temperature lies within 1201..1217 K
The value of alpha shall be 12.46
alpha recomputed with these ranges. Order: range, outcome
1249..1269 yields 14.22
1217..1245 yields 11.89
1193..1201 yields 11.99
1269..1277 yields 11.74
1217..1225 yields 11.7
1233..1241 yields 11.66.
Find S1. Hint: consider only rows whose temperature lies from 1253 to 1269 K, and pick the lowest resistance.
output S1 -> 13.06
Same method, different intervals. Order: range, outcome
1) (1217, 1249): 10.95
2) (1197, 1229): 11.51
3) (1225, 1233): 11.7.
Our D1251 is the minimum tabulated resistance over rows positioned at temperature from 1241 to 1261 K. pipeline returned 10.95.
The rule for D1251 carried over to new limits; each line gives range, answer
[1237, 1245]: 11.66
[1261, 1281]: 10.43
